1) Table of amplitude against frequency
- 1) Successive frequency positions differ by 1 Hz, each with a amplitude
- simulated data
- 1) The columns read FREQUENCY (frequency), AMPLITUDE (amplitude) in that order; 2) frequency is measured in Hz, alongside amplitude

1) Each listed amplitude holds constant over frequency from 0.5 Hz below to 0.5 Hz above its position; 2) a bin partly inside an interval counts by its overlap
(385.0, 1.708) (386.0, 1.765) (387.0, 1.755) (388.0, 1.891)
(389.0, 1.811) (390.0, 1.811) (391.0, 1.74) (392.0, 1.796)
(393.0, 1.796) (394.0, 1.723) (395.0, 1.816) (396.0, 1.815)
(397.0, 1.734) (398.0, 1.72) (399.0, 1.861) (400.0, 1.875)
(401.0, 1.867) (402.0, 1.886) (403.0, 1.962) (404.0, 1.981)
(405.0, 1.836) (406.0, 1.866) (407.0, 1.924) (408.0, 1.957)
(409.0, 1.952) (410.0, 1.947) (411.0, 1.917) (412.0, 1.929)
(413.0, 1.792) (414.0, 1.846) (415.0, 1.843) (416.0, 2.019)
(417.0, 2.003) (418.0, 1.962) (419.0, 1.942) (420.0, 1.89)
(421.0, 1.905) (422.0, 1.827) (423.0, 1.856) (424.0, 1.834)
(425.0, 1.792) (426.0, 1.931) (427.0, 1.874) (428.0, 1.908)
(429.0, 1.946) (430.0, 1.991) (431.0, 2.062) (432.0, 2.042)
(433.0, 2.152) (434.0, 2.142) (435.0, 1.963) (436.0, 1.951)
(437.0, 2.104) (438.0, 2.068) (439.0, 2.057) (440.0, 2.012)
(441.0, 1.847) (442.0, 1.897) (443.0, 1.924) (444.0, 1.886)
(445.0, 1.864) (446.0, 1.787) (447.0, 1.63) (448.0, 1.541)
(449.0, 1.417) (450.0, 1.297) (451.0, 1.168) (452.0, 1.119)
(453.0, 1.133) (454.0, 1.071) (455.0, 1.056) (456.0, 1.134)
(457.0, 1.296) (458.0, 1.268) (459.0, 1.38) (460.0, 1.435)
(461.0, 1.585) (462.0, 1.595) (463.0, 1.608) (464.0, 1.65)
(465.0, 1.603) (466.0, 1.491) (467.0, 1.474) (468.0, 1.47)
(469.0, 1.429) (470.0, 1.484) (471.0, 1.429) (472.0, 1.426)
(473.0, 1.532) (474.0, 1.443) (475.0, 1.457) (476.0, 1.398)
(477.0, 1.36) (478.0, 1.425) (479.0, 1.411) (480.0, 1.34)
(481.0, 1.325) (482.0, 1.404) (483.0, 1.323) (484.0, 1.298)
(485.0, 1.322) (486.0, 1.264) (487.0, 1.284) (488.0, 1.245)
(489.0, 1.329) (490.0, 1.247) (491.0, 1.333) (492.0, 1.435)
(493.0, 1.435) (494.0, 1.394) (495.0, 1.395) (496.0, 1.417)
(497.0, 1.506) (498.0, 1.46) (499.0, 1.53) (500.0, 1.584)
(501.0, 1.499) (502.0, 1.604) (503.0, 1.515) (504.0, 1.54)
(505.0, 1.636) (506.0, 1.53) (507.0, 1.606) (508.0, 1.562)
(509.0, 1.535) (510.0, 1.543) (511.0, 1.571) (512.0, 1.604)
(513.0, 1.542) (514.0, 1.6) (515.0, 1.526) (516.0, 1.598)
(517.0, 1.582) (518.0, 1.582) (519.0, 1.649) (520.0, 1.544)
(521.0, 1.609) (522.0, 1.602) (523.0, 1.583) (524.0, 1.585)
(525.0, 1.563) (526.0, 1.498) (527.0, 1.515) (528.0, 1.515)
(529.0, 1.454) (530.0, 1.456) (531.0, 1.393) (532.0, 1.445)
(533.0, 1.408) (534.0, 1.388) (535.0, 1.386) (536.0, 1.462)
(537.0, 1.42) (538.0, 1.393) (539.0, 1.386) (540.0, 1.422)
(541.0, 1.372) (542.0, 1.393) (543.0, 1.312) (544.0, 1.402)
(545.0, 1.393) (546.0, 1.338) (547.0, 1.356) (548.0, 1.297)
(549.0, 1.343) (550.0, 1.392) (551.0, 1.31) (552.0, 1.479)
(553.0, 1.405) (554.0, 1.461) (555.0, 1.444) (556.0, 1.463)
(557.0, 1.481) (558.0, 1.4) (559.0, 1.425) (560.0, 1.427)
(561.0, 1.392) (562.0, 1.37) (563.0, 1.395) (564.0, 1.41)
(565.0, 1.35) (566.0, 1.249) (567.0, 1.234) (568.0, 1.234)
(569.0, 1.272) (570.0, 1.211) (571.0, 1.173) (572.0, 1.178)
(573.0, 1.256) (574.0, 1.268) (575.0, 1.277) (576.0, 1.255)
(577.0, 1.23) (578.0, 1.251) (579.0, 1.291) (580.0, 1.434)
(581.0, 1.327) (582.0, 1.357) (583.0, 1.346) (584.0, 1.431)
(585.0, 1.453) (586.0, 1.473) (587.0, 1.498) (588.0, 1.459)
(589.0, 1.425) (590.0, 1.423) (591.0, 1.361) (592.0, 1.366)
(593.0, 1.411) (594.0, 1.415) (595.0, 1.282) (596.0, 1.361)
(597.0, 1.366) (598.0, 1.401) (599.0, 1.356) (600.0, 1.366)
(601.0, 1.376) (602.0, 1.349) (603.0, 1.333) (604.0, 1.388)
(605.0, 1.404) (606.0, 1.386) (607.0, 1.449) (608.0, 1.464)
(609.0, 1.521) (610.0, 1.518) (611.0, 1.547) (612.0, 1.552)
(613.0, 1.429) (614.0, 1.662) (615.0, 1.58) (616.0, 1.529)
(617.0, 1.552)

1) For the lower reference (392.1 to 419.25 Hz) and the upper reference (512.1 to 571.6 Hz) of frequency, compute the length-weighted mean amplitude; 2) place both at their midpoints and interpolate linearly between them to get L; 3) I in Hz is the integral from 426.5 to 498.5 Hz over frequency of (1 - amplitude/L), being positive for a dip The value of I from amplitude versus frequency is 6.3 Hz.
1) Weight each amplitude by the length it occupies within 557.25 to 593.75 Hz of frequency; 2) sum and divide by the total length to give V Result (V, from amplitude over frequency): 1.34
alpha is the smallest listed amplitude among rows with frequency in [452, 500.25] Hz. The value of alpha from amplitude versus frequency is 1.056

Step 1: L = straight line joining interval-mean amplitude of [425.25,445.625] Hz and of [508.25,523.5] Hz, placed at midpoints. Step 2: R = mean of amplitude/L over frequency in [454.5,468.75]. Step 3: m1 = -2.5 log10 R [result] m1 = 0.276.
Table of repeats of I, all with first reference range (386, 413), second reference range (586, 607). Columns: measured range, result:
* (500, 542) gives 1.34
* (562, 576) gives 1.75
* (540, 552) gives 1.15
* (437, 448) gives -0.88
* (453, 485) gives 5.43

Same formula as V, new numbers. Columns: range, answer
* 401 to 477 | 1.72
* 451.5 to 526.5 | 1.45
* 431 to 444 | 2.01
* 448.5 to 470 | 1.37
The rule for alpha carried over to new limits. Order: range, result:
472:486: 1.264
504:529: 1.454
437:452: 1.119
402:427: 1.792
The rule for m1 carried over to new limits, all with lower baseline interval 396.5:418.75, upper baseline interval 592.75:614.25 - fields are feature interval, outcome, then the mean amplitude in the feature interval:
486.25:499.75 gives 0.21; 1.39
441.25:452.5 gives 0.13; 1.6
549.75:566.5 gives 0.09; 1.4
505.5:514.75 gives 0.06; 1.56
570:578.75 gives 0.20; 1.24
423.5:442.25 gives -0.08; 1.98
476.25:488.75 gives 0.27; 1.33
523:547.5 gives 0.11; 1.43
